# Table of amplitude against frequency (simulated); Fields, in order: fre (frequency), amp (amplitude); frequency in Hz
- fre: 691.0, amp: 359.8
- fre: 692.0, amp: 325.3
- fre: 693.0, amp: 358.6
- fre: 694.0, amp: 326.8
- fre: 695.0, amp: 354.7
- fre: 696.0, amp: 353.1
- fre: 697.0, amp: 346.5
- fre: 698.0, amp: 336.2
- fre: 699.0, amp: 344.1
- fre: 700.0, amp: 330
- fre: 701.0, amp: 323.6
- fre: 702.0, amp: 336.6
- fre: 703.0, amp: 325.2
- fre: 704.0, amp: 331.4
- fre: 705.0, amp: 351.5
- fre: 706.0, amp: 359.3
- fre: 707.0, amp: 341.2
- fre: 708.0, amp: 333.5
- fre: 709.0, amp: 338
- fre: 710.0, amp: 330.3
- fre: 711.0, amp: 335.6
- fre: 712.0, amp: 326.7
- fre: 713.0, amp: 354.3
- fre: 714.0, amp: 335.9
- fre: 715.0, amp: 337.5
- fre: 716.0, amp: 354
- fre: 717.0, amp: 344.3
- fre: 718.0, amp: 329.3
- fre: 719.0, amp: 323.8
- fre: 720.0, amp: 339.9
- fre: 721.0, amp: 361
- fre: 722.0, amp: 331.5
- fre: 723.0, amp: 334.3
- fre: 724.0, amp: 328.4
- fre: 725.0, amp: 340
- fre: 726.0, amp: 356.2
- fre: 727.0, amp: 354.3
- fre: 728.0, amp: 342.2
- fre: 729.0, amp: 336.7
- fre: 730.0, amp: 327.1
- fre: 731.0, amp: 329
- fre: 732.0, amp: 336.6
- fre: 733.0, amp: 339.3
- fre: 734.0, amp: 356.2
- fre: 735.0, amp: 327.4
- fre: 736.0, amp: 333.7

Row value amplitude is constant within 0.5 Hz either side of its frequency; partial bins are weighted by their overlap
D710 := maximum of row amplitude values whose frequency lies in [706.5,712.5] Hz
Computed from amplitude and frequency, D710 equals 341.2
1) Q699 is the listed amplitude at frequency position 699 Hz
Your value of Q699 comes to 344.1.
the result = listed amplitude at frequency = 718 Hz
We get 329.3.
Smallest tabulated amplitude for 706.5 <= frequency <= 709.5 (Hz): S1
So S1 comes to 333.5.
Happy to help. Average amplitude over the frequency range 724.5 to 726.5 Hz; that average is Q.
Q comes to 348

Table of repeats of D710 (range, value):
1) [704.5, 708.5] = 359.3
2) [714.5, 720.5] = 354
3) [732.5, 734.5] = 356.2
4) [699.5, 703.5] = 336.6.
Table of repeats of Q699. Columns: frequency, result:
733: 339.3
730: 327.1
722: 331.5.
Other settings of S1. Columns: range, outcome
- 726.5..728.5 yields 342.2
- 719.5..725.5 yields 328.4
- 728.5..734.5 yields 327.1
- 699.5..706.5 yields 323.6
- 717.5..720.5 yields 323.8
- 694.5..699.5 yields 336.2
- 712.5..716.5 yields 335.9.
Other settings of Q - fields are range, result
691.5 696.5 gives 344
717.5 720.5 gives 331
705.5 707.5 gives 350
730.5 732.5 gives 333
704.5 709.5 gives 345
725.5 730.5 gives 343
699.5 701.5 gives 327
